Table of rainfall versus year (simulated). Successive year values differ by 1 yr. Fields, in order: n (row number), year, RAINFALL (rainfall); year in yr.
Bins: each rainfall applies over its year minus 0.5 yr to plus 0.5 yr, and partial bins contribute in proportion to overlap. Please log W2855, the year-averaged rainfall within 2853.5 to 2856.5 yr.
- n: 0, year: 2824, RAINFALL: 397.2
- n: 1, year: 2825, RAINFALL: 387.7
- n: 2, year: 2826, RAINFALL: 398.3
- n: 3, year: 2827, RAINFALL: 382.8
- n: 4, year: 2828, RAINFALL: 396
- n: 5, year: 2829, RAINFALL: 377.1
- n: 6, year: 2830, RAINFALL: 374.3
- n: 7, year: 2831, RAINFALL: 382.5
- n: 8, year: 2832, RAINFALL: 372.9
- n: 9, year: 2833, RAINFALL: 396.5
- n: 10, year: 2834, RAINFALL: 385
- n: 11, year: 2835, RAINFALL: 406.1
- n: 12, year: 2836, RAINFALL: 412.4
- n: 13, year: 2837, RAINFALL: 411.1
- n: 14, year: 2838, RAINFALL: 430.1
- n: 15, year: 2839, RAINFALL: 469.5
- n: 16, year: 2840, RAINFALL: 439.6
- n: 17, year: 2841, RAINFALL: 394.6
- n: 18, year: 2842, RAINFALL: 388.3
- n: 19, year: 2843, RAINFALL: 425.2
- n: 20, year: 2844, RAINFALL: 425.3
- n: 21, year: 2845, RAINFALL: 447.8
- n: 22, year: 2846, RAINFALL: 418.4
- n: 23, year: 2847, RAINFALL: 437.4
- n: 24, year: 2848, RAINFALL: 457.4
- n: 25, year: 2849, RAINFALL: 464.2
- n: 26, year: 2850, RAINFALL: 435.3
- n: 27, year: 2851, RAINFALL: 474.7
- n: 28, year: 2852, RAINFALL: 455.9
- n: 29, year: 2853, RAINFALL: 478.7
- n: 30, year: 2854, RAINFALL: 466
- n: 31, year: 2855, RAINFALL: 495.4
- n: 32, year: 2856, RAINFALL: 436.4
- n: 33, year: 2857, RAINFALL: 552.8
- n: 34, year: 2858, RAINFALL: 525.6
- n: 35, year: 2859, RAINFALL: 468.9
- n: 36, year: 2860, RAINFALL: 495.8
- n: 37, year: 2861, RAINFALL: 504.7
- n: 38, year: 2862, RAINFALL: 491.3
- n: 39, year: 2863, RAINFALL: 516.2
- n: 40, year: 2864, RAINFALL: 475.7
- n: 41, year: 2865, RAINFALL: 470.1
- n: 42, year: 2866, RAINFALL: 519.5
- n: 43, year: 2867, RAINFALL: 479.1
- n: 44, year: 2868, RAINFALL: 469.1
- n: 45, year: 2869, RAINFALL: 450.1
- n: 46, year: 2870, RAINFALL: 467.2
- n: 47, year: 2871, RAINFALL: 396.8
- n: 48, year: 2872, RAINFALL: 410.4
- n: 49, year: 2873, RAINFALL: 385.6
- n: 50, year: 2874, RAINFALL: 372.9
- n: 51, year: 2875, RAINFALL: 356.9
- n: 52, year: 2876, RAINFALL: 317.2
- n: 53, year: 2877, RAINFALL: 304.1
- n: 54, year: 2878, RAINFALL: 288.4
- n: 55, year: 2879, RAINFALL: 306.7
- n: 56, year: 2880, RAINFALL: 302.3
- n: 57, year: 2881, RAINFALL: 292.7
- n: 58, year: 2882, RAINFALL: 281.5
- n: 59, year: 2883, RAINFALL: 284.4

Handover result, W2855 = 466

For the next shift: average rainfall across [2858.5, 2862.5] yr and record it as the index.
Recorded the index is 490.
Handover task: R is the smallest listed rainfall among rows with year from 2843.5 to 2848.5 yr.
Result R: 418.4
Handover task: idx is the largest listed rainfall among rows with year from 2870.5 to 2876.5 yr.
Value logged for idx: 410.4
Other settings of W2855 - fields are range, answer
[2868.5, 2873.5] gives 422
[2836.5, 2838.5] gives 421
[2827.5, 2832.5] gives 381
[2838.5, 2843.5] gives 423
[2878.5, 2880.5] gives 304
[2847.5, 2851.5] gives 458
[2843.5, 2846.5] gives 430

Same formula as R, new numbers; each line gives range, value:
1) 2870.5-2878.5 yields 288.4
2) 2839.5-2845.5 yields 388.3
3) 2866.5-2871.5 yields 396.8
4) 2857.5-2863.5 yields 468.9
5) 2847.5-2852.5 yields 435.3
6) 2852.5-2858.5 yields 436.4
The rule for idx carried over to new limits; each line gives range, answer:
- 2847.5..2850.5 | 464.2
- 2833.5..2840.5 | 469.5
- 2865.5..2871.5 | 519.5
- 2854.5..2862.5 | 552.8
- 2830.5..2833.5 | 396.5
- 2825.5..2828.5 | 398.3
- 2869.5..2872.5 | 467.2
